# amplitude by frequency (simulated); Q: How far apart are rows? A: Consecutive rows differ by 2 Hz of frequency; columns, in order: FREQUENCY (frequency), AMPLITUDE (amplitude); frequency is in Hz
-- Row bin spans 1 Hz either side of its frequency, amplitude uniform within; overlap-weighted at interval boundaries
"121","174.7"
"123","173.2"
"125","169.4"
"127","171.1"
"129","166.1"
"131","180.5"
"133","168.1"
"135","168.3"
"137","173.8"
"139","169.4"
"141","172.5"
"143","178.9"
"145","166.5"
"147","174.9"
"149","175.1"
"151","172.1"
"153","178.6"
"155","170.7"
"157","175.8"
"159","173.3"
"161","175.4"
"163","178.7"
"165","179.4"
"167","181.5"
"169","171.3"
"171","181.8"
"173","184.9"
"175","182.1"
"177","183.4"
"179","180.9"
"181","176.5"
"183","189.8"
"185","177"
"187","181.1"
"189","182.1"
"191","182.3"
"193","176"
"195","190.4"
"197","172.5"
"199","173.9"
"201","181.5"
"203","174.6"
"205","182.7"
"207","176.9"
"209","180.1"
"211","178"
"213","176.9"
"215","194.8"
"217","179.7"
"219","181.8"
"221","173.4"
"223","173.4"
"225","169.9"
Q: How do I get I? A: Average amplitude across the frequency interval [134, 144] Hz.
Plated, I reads 173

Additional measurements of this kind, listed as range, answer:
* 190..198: 180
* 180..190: 181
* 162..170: 178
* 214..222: 182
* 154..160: 173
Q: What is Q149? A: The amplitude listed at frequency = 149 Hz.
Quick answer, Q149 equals 175.1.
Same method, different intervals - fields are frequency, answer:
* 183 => 189.8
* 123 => 173.2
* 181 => 176.5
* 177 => 183.4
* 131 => 180.5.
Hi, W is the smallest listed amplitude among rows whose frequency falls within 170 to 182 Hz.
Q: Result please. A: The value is 176.5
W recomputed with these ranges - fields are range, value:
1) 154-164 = 170.7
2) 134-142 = 168.3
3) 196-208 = 172.5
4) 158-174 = 171.3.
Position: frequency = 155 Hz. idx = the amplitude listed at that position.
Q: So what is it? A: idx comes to 170.7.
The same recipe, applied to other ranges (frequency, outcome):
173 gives 184.9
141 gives 172.5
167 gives 181.5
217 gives 179.7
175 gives 182.1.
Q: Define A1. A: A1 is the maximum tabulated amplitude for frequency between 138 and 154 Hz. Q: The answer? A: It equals 178.9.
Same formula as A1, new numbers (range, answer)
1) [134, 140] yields 173.8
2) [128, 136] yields 180.5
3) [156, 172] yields 181.8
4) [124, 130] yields 171.1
